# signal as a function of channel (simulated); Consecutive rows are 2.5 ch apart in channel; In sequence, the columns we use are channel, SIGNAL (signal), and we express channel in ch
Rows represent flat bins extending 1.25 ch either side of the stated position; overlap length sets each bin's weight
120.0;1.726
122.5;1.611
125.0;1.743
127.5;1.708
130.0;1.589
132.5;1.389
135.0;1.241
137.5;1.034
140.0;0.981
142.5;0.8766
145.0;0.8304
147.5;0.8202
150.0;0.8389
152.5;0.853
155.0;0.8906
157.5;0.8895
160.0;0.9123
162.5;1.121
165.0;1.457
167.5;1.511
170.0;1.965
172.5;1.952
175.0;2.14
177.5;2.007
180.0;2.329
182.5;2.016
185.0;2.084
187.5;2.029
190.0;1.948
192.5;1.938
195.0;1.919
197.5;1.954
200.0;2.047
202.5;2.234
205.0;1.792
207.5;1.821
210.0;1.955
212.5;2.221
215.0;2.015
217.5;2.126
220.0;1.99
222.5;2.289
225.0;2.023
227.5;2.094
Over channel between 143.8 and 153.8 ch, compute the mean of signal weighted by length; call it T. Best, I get 0.836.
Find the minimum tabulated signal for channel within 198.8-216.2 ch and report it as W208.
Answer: 1.792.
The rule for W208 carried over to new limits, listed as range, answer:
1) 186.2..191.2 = 1.948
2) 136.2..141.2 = 0.981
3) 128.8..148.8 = 0.8202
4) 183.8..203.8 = 1.919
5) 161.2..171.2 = 1.121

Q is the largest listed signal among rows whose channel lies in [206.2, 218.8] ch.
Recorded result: 2.221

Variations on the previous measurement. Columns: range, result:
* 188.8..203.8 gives 2.234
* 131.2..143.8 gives 1.389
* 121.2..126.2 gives 1.743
